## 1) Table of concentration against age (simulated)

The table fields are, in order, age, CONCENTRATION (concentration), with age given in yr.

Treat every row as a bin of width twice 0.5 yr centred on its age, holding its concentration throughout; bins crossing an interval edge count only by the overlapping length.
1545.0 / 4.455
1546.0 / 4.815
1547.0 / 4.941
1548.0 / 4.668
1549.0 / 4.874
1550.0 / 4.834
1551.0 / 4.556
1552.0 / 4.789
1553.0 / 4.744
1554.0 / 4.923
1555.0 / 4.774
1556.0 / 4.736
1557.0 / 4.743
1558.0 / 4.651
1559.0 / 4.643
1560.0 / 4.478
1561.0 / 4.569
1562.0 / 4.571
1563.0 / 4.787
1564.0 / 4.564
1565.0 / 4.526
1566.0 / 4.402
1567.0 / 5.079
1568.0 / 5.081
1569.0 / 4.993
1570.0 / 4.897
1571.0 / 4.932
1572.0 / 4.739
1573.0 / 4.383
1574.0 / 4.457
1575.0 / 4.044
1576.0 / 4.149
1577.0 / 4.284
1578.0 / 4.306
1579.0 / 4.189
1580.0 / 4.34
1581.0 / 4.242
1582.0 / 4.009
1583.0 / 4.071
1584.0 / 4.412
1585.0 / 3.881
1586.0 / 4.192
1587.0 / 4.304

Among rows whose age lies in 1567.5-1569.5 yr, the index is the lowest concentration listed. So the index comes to 4.993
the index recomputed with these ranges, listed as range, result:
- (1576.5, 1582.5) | 4.009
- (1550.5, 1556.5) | 4.556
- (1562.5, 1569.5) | 4.402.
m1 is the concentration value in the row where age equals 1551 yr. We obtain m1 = 4.556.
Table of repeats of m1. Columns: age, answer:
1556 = 4.736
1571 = 4.932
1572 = 4.739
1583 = 4.071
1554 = 4.923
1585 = 3.881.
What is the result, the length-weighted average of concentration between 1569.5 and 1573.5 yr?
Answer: 4.74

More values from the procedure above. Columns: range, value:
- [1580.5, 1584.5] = 4.18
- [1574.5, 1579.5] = 4.19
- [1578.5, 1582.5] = 4.2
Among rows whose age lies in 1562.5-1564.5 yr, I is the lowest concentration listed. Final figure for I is 4.564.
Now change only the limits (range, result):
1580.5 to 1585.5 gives 3.881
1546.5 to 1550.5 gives 4.668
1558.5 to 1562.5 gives 4.478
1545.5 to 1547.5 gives 4.815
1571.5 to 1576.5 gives 4.044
